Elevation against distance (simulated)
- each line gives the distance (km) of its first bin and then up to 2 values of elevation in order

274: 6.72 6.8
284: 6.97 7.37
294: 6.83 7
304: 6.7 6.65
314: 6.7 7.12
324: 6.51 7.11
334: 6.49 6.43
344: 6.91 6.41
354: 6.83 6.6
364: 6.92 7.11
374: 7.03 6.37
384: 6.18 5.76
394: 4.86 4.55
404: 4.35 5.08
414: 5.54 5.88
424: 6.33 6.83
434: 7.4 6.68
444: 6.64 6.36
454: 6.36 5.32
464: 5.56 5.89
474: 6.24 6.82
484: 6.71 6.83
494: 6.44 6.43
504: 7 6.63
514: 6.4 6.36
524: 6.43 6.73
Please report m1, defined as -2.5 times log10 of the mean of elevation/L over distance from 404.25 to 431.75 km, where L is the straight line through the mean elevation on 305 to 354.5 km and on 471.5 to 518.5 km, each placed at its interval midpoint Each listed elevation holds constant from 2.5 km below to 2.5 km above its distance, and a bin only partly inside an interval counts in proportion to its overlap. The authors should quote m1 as 0.15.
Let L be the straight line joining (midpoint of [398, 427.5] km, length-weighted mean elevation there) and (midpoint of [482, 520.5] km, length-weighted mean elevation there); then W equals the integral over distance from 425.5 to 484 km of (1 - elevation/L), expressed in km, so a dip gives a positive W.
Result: -4.4 km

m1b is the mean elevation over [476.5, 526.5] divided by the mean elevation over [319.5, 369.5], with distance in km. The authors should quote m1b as 0.98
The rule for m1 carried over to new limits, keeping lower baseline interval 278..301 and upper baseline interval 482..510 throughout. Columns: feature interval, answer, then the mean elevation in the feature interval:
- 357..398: 0.10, 6.28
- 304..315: 0.05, 6.68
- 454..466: 0.19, 5.63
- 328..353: 0.04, 6.65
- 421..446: 0.00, 6.76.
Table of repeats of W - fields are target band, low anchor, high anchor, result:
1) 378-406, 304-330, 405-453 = 4.9 km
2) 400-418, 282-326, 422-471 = 4.0 km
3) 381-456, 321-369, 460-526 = 7.3 km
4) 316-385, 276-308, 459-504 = 0.2 km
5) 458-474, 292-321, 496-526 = 2.2 km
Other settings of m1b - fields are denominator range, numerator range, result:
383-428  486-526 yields 1.21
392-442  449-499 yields 1.08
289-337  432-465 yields 0.93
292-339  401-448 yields 0.90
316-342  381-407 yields 0.77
